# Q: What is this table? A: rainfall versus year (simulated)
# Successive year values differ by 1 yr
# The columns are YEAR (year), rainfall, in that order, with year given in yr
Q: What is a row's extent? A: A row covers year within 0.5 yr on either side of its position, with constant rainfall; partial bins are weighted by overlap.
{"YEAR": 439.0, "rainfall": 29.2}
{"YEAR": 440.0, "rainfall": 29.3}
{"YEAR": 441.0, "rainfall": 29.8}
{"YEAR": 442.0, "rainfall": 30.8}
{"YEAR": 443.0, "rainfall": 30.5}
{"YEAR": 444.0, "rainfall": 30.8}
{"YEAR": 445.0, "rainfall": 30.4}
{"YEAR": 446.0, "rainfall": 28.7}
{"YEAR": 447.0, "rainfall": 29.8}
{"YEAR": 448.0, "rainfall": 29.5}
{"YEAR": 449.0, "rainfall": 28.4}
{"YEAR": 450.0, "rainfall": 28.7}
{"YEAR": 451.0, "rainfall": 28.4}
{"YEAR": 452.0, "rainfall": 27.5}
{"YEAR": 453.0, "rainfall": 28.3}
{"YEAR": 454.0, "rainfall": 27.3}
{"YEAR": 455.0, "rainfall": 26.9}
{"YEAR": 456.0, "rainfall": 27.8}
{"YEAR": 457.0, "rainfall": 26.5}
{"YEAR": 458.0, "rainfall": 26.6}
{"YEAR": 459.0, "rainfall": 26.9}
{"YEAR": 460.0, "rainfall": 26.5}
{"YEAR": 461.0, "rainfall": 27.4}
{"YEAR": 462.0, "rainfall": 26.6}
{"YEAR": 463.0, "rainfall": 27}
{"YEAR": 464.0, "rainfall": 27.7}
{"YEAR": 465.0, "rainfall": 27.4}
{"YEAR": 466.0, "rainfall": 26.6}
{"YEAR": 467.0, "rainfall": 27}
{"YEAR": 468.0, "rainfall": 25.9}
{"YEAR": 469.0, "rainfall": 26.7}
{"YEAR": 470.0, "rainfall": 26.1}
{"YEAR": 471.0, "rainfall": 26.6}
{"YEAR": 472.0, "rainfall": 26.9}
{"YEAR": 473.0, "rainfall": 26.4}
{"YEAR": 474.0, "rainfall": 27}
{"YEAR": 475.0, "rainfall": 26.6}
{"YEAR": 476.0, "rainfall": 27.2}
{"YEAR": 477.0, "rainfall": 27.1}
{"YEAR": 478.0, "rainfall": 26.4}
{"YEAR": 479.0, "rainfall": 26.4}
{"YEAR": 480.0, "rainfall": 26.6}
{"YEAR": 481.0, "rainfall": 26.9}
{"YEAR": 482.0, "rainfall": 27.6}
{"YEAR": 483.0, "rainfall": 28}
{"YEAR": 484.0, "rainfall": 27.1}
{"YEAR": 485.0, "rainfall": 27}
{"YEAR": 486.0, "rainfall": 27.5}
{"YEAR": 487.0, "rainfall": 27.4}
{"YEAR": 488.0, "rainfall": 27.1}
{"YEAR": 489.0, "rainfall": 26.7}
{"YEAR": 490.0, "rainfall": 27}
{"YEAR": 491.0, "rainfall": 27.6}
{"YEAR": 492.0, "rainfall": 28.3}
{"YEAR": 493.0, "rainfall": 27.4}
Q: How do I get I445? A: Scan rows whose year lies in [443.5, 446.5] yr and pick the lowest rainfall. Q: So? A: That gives 28.7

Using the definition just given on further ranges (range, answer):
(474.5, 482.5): 26.4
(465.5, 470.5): 25.9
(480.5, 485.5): 26.9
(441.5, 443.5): 30.5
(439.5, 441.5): 29.3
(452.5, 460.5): 26.5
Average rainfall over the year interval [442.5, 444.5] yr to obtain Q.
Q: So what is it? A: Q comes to 30.6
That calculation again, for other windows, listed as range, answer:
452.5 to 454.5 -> 27.8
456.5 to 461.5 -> 26.8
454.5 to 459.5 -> 26.9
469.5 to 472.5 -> 26.5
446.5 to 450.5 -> 29.1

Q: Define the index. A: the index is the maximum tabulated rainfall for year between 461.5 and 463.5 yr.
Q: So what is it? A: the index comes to 27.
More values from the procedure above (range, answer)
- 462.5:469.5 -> 27.7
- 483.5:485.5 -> 27.1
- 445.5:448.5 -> 29.8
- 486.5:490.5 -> 27.4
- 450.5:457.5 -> 28.4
